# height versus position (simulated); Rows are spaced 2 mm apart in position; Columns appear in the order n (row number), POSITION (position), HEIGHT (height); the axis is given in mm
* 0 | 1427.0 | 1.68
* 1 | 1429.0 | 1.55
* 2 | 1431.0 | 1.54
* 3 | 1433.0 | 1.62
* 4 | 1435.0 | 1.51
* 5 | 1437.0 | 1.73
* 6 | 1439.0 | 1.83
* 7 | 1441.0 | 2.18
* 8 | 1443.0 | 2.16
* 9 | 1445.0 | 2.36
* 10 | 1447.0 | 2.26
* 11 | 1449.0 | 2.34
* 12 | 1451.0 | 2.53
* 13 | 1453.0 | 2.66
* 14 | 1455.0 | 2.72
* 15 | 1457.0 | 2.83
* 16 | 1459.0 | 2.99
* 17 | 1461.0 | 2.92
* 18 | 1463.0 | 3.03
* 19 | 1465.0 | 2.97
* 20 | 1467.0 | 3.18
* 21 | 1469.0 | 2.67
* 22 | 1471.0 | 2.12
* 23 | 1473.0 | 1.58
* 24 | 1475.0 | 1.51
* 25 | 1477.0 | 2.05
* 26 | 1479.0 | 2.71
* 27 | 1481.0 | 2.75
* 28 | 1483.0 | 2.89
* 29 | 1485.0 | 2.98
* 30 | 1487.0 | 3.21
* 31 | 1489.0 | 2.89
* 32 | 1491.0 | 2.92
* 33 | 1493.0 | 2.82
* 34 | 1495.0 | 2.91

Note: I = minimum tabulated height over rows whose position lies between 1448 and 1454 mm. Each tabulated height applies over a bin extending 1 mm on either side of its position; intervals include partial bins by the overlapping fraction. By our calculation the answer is 2.34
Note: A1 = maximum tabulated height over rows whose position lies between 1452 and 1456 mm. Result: 2.72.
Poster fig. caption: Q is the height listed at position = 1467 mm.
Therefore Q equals 3.18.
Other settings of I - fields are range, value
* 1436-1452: 1.73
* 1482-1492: 2.89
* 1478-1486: 2.71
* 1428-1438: 1.51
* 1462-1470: 2.67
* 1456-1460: 2.83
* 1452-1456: 2.66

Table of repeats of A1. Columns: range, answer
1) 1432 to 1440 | 1.83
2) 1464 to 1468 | 3.18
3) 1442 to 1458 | 2.83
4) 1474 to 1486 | 2.98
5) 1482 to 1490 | 3.21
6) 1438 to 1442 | 2.18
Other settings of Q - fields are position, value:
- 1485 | 2.98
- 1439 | 1.83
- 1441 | 2.18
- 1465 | 2.97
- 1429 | 1.55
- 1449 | 2.34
